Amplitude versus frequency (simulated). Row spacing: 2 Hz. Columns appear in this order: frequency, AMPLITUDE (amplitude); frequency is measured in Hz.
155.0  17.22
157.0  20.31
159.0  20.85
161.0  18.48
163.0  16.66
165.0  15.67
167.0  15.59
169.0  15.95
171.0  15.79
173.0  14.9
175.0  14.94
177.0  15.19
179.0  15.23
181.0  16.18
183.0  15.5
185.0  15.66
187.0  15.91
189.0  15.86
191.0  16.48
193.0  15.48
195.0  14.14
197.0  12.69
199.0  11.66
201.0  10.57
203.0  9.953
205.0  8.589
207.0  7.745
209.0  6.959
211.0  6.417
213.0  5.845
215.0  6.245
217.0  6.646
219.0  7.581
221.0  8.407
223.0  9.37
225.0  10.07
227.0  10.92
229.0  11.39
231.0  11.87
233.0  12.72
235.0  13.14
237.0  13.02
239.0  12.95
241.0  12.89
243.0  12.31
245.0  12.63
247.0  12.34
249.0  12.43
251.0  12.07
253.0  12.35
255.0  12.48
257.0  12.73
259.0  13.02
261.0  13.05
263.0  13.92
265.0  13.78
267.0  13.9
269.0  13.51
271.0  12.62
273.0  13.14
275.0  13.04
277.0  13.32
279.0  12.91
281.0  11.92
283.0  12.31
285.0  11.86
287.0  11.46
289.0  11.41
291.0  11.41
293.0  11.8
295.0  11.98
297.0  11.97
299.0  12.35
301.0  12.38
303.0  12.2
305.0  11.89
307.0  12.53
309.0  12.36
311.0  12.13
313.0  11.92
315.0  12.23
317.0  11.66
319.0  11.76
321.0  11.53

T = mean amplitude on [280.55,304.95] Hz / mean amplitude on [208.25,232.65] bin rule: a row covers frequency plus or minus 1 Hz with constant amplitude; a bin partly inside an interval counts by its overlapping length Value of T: 1.4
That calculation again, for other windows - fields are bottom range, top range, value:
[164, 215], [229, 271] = 0.98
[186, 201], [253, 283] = 0.91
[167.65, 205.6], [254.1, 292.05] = 0.89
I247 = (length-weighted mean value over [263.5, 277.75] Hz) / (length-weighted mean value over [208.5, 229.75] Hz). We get 1.6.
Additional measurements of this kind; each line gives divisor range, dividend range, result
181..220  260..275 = 1.20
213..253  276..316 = 1.11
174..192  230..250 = 0.81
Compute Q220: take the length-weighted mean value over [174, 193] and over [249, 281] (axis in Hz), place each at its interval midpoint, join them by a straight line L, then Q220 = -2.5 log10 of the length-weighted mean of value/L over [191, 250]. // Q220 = 0.32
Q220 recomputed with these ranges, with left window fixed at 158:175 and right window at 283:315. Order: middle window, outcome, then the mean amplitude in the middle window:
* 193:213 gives 0.48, 9.94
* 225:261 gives 0.13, 12.4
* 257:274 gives -0.01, 13.3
